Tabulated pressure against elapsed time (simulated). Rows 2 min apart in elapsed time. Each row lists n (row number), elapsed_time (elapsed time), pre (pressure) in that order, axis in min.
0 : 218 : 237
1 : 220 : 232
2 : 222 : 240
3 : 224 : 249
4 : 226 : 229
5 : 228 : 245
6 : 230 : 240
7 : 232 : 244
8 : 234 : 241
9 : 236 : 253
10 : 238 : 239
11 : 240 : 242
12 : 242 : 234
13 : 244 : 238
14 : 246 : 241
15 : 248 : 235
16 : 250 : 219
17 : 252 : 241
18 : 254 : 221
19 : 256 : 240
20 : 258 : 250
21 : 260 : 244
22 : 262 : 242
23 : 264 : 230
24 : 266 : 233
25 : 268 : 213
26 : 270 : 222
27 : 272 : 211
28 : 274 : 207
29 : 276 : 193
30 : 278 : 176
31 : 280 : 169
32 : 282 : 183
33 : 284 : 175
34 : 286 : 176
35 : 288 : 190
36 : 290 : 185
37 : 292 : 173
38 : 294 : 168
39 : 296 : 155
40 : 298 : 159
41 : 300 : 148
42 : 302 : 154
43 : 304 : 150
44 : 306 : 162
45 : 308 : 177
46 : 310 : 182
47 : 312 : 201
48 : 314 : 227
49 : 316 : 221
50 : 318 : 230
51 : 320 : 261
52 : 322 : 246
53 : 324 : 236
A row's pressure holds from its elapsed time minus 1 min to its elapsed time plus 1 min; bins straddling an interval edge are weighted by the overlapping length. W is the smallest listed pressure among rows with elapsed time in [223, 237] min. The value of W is 229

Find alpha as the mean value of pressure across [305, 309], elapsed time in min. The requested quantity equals 170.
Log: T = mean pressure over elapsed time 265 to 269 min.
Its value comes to 223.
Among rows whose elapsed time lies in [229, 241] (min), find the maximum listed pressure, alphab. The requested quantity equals 253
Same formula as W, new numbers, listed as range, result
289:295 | 168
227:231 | 240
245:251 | 219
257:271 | 213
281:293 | 173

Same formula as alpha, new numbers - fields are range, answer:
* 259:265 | 239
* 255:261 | 245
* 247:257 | 231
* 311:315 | 214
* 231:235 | 242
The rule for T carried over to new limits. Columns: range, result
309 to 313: 192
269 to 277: 208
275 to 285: 179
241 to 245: 236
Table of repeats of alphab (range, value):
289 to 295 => 185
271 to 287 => 211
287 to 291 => 190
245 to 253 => 241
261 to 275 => 242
